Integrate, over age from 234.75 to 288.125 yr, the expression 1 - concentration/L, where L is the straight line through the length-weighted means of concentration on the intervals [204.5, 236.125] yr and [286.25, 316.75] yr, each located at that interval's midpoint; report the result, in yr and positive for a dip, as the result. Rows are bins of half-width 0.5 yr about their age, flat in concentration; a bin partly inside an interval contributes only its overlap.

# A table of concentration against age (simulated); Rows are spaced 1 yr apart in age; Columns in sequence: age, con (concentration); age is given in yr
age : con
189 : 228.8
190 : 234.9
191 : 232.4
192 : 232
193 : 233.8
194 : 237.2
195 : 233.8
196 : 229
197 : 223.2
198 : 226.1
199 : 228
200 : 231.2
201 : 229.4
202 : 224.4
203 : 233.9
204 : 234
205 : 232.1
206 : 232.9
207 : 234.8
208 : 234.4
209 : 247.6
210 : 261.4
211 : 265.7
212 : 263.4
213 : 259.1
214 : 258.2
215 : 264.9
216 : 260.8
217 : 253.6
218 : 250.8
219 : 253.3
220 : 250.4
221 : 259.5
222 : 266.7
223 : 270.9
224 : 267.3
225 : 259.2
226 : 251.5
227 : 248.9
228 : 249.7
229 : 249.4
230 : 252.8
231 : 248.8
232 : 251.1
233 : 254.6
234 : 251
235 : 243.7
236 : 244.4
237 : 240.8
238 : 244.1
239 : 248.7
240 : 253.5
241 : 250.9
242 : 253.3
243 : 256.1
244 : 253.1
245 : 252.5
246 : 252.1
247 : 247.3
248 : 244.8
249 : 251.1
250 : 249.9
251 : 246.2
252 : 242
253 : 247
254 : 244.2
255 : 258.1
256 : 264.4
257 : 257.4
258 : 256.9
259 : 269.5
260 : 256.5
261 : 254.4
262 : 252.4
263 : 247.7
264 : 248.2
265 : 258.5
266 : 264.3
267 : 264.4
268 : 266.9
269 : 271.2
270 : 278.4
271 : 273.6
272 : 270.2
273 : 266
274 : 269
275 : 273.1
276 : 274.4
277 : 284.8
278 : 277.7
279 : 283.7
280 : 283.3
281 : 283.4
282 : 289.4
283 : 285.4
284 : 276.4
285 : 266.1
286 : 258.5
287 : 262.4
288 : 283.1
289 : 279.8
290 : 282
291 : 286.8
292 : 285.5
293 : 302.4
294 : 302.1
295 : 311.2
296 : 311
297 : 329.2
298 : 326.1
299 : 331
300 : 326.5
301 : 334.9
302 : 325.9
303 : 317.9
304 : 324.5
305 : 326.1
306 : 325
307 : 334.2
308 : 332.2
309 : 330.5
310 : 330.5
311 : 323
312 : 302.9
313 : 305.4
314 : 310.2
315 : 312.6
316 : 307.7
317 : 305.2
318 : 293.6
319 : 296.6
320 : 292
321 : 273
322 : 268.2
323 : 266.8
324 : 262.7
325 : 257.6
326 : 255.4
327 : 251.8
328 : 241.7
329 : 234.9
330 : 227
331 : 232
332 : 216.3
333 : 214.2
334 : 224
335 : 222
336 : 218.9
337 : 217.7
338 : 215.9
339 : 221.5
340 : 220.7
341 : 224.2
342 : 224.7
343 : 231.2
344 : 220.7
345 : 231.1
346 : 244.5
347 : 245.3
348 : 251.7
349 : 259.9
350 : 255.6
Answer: 4.1 yr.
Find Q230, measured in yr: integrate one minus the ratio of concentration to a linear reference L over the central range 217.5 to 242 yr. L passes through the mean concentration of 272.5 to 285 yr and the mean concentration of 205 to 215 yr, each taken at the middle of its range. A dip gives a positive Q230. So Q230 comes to 0.6 yr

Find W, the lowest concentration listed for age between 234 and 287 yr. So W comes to 240.8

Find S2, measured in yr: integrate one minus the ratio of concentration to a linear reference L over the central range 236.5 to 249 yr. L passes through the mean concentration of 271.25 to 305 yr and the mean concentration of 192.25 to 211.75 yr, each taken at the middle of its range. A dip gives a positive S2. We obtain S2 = 0.6 yr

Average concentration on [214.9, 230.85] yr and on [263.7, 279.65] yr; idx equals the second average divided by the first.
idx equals 1.06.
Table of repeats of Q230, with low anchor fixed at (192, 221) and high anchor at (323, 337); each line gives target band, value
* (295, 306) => -4.04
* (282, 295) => -2.42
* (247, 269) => -1.38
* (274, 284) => -1.77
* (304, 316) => -4.25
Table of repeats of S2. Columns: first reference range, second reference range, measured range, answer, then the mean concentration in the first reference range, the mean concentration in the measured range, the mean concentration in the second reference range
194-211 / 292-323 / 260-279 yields 1.2 yr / 235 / 267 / 313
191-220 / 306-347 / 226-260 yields -0.4 yr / 242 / 251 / 263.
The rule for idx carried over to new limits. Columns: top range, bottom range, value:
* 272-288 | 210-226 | 1.06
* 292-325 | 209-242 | 1.22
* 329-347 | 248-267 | 0.89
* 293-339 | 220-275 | 1.12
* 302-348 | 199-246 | 1.07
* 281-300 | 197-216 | 1.21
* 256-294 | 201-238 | 1.09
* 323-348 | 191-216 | 0.97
